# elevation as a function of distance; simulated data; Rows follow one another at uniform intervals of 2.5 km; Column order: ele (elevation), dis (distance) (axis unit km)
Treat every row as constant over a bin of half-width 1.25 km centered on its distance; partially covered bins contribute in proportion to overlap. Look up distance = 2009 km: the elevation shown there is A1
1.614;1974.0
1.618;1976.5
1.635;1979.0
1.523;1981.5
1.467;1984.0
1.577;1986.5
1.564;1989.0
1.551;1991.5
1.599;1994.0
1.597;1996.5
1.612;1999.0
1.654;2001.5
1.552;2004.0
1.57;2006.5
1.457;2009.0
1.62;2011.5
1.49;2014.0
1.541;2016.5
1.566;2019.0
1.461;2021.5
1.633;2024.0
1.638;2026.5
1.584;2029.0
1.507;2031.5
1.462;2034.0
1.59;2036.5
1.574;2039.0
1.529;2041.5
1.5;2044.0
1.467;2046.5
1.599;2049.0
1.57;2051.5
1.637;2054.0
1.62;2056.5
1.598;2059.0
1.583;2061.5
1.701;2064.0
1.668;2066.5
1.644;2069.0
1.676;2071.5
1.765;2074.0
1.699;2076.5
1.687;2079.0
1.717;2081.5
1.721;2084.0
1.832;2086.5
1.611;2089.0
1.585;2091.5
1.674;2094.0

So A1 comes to 1.457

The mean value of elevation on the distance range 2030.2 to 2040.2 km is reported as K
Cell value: 1.53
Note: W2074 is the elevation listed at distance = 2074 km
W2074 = 1.765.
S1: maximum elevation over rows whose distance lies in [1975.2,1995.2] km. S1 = 1.635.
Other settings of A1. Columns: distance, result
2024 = 1.633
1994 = 1.599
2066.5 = 1.668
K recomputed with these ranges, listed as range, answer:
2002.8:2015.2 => 1.54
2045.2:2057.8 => 1.58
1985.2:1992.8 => 1.56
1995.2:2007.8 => 1.6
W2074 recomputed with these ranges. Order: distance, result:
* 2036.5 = 1.59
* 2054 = 1.637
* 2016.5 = 1.541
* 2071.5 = 1.676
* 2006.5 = 1.57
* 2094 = 1.674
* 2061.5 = 1.583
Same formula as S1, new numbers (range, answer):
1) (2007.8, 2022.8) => 1.62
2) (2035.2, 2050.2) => 1.599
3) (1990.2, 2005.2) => 1.654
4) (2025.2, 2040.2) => 1.638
